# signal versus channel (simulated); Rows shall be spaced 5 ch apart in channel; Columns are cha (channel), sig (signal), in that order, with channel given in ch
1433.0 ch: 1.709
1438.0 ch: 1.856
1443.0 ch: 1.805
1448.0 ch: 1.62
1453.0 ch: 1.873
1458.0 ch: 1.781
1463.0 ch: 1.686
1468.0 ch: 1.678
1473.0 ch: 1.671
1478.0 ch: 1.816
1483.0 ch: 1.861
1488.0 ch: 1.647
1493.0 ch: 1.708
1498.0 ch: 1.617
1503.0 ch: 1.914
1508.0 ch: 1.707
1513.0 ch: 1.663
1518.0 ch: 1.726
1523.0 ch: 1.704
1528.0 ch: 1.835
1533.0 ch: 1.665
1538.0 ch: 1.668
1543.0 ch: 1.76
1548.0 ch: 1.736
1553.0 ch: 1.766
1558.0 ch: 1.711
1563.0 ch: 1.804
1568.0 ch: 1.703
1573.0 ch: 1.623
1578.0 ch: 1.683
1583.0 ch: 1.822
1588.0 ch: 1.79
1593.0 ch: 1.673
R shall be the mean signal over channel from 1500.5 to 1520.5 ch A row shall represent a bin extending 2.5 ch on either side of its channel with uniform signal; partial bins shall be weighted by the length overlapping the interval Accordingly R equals 1.75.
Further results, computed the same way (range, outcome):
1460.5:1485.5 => 1.74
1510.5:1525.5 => 1.7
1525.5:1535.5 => 1.75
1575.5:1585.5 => 1.75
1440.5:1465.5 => 1.75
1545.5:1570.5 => 1.74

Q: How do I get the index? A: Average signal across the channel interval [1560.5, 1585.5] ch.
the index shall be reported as 1.73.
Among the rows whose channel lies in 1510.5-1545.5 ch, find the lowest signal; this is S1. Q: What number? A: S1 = 1.663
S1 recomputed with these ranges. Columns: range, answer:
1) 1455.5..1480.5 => 1.671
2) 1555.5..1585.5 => 1.623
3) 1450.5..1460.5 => 1.781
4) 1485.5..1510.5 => 1.617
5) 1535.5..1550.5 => 1.668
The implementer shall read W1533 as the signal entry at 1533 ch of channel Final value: 1.665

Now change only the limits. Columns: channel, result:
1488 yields 1.647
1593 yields 1.673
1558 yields 1.711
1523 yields 1.704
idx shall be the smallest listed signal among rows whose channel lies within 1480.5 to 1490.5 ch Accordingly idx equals 1.647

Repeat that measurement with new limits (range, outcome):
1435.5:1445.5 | 1.805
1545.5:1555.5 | 1.736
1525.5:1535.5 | 1.665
